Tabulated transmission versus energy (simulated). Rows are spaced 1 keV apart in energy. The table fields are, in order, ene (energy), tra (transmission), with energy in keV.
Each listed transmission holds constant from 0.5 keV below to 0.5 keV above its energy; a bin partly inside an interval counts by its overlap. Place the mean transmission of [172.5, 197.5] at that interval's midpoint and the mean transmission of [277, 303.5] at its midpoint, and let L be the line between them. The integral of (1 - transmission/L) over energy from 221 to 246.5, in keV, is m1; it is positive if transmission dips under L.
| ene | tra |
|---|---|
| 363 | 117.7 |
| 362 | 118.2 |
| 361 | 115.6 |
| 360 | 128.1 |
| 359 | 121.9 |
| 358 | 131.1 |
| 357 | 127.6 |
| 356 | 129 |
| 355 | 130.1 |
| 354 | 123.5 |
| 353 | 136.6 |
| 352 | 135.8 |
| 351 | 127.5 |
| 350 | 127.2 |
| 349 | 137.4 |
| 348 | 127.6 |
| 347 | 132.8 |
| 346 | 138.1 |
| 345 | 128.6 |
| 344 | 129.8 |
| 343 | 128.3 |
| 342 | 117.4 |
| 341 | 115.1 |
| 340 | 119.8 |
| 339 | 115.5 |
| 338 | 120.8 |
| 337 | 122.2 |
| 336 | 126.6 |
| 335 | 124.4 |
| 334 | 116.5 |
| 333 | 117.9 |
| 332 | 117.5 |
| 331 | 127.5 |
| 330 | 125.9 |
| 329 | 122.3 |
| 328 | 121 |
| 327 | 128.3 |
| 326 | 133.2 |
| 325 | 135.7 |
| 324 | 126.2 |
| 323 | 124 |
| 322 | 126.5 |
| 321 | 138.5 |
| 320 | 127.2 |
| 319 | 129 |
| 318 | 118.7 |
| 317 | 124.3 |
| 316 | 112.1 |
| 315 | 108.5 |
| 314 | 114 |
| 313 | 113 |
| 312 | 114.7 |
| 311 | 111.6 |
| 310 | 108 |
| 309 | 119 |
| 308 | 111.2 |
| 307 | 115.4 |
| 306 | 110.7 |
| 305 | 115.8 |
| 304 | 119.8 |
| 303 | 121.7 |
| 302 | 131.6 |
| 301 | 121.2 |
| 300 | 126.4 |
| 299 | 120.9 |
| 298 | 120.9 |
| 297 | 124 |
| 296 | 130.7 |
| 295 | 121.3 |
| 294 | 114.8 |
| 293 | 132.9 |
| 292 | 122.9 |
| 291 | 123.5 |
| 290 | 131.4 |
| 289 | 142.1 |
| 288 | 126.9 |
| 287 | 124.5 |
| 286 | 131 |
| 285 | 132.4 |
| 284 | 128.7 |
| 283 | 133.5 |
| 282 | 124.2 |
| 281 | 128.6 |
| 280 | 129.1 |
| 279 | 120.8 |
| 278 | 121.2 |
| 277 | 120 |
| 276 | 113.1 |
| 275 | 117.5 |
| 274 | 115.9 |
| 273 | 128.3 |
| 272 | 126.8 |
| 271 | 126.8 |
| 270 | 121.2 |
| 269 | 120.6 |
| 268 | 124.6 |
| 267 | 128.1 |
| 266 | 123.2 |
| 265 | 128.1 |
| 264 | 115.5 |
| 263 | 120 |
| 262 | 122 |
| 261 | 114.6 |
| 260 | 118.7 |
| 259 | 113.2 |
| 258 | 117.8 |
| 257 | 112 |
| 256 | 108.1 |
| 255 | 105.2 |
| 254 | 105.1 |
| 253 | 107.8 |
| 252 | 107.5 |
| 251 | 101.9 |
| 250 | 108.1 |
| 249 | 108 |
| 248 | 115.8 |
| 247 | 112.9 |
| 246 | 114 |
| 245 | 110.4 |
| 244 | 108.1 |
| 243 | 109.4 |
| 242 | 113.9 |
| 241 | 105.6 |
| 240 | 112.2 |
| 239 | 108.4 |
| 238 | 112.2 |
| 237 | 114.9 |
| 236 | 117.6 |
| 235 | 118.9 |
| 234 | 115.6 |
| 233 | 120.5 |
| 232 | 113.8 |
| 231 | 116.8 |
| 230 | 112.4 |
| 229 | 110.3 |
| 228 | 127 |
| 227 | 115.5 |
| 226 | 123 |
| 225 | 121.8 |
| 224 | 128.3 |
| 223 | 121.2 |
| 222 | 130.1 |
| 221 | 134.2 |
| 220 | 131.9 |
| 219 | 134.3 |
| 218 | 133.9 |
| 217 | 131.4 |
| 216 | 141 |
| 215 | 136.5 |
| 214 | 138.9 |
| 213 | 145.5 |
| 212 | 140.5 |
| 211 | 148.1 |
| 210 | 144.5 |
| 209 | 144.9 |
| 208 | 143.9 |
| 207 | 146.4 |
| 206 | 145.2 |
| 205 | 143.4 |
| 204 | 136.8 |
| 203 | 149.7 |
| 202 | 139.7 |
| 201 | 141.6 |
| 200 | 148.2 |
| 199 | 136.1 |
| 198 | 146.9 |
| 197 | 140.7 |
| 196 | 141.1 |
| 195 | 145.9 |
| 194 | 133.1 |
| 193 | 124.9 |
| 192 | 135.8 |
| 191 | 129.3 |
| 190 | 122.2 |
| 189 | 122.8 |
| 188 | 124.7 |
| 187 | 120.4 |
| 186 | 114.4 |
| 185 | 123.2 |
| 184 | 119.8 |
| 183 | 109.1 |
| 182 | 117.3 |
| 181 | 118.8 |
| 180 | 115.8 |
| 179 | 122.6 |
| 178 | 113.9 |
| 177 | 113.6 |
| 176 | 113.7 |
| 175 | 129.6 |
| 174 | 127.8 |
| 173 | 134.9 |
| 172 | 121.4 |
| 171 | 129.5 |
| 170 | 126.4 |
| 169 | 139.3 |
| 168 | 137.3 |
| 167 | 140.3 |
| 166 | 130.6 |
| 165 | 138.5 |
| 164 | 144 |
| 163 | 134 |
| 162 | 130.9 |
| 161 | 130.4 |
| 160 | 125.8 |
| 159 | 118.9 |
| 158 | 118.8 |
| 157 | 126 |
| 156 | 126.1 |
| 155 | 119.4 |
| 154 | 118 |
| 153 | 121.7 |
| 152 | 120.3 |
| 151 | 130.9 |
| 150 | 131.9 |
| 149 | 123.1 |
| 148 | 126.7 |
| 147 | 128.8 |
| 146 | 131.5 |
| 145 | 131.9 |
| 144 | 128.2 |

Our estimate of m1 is 1.82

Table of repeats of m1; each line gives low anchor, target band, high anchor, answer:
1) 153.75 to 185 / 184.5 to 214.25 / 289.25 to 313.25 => -3.1 keV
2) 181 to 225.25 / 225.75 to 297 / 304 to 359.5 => 5.8 keV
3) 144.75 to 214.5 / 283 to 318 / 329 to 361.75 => 1.5 keV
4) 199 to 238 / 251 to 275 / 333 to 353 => 2.2 keV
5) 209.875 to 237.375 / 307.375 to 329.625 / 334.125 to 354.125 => 1.0 keV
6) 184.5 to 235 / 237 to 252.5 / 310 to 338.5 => 2.3 keV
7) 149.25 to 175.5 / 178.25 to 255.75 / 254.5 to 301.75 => 0.6 keV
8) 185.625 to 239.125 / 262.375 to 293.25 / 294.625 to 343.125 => 0.0 keV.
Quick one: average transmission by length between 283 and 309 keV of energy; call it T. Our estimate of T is 124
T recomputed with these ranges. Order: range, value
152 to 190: 125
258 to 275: 121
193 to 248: 129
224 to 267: 114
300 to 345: 121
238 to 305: 120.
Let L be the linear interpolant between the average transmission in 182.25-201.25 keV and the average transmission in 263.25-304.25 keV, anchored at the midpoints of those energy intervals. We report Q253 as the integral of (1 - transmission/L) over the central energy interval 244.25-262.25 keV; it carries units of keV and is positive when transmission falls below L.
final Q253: 2.2 keV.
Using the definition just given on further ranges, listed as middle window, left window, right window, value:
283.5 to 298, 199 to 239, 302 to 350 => -0.3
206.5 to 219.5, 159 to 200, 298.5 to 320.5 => -1.6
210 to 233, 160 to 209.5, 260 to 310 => -0.1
